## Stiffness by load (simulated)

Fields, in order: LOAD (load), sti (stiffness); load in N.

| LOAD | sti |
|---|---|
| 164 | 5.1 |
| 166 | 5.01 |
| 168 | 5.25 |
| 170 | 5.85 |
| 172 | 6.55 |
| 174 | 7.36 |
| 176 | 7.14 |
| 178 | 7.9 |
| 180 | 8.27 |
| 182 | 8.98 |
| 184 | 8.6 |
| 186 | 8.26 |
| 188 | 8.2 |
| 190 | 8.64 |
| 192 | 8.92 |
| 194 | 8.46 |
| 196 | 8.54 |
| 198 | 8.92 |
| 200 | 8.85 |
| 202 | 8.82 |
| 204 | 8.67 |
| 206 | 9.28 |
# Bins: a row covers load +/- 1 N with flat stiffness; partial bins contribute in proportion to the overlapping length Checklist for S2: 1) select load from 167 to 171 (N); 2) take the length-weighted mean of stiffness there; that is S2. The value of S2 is 5.55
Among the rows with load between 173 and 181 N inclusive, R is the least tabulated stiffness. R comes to 7.14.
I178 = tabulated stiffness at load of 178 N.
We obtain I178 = 7.9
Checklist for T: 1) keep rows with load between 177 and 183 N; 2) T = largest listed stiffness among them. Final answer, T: 8.98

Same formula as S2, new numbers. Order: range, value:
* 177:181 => 8.09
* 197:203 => 8.86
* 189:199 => 8.7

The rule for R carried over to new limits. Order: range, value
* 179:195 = 8.2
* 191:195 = 8.46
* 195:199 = 8.54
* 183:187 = 8.26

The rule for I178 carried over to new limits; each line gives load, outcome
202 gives 8.82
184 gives 8.6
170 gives 5.85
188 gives 8.2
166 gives 5.01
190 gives 8.64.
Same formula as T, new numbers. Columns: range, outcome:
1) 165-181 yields 8.27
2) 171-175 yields 7.36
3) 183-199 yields 8.92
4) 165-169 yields 5.25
